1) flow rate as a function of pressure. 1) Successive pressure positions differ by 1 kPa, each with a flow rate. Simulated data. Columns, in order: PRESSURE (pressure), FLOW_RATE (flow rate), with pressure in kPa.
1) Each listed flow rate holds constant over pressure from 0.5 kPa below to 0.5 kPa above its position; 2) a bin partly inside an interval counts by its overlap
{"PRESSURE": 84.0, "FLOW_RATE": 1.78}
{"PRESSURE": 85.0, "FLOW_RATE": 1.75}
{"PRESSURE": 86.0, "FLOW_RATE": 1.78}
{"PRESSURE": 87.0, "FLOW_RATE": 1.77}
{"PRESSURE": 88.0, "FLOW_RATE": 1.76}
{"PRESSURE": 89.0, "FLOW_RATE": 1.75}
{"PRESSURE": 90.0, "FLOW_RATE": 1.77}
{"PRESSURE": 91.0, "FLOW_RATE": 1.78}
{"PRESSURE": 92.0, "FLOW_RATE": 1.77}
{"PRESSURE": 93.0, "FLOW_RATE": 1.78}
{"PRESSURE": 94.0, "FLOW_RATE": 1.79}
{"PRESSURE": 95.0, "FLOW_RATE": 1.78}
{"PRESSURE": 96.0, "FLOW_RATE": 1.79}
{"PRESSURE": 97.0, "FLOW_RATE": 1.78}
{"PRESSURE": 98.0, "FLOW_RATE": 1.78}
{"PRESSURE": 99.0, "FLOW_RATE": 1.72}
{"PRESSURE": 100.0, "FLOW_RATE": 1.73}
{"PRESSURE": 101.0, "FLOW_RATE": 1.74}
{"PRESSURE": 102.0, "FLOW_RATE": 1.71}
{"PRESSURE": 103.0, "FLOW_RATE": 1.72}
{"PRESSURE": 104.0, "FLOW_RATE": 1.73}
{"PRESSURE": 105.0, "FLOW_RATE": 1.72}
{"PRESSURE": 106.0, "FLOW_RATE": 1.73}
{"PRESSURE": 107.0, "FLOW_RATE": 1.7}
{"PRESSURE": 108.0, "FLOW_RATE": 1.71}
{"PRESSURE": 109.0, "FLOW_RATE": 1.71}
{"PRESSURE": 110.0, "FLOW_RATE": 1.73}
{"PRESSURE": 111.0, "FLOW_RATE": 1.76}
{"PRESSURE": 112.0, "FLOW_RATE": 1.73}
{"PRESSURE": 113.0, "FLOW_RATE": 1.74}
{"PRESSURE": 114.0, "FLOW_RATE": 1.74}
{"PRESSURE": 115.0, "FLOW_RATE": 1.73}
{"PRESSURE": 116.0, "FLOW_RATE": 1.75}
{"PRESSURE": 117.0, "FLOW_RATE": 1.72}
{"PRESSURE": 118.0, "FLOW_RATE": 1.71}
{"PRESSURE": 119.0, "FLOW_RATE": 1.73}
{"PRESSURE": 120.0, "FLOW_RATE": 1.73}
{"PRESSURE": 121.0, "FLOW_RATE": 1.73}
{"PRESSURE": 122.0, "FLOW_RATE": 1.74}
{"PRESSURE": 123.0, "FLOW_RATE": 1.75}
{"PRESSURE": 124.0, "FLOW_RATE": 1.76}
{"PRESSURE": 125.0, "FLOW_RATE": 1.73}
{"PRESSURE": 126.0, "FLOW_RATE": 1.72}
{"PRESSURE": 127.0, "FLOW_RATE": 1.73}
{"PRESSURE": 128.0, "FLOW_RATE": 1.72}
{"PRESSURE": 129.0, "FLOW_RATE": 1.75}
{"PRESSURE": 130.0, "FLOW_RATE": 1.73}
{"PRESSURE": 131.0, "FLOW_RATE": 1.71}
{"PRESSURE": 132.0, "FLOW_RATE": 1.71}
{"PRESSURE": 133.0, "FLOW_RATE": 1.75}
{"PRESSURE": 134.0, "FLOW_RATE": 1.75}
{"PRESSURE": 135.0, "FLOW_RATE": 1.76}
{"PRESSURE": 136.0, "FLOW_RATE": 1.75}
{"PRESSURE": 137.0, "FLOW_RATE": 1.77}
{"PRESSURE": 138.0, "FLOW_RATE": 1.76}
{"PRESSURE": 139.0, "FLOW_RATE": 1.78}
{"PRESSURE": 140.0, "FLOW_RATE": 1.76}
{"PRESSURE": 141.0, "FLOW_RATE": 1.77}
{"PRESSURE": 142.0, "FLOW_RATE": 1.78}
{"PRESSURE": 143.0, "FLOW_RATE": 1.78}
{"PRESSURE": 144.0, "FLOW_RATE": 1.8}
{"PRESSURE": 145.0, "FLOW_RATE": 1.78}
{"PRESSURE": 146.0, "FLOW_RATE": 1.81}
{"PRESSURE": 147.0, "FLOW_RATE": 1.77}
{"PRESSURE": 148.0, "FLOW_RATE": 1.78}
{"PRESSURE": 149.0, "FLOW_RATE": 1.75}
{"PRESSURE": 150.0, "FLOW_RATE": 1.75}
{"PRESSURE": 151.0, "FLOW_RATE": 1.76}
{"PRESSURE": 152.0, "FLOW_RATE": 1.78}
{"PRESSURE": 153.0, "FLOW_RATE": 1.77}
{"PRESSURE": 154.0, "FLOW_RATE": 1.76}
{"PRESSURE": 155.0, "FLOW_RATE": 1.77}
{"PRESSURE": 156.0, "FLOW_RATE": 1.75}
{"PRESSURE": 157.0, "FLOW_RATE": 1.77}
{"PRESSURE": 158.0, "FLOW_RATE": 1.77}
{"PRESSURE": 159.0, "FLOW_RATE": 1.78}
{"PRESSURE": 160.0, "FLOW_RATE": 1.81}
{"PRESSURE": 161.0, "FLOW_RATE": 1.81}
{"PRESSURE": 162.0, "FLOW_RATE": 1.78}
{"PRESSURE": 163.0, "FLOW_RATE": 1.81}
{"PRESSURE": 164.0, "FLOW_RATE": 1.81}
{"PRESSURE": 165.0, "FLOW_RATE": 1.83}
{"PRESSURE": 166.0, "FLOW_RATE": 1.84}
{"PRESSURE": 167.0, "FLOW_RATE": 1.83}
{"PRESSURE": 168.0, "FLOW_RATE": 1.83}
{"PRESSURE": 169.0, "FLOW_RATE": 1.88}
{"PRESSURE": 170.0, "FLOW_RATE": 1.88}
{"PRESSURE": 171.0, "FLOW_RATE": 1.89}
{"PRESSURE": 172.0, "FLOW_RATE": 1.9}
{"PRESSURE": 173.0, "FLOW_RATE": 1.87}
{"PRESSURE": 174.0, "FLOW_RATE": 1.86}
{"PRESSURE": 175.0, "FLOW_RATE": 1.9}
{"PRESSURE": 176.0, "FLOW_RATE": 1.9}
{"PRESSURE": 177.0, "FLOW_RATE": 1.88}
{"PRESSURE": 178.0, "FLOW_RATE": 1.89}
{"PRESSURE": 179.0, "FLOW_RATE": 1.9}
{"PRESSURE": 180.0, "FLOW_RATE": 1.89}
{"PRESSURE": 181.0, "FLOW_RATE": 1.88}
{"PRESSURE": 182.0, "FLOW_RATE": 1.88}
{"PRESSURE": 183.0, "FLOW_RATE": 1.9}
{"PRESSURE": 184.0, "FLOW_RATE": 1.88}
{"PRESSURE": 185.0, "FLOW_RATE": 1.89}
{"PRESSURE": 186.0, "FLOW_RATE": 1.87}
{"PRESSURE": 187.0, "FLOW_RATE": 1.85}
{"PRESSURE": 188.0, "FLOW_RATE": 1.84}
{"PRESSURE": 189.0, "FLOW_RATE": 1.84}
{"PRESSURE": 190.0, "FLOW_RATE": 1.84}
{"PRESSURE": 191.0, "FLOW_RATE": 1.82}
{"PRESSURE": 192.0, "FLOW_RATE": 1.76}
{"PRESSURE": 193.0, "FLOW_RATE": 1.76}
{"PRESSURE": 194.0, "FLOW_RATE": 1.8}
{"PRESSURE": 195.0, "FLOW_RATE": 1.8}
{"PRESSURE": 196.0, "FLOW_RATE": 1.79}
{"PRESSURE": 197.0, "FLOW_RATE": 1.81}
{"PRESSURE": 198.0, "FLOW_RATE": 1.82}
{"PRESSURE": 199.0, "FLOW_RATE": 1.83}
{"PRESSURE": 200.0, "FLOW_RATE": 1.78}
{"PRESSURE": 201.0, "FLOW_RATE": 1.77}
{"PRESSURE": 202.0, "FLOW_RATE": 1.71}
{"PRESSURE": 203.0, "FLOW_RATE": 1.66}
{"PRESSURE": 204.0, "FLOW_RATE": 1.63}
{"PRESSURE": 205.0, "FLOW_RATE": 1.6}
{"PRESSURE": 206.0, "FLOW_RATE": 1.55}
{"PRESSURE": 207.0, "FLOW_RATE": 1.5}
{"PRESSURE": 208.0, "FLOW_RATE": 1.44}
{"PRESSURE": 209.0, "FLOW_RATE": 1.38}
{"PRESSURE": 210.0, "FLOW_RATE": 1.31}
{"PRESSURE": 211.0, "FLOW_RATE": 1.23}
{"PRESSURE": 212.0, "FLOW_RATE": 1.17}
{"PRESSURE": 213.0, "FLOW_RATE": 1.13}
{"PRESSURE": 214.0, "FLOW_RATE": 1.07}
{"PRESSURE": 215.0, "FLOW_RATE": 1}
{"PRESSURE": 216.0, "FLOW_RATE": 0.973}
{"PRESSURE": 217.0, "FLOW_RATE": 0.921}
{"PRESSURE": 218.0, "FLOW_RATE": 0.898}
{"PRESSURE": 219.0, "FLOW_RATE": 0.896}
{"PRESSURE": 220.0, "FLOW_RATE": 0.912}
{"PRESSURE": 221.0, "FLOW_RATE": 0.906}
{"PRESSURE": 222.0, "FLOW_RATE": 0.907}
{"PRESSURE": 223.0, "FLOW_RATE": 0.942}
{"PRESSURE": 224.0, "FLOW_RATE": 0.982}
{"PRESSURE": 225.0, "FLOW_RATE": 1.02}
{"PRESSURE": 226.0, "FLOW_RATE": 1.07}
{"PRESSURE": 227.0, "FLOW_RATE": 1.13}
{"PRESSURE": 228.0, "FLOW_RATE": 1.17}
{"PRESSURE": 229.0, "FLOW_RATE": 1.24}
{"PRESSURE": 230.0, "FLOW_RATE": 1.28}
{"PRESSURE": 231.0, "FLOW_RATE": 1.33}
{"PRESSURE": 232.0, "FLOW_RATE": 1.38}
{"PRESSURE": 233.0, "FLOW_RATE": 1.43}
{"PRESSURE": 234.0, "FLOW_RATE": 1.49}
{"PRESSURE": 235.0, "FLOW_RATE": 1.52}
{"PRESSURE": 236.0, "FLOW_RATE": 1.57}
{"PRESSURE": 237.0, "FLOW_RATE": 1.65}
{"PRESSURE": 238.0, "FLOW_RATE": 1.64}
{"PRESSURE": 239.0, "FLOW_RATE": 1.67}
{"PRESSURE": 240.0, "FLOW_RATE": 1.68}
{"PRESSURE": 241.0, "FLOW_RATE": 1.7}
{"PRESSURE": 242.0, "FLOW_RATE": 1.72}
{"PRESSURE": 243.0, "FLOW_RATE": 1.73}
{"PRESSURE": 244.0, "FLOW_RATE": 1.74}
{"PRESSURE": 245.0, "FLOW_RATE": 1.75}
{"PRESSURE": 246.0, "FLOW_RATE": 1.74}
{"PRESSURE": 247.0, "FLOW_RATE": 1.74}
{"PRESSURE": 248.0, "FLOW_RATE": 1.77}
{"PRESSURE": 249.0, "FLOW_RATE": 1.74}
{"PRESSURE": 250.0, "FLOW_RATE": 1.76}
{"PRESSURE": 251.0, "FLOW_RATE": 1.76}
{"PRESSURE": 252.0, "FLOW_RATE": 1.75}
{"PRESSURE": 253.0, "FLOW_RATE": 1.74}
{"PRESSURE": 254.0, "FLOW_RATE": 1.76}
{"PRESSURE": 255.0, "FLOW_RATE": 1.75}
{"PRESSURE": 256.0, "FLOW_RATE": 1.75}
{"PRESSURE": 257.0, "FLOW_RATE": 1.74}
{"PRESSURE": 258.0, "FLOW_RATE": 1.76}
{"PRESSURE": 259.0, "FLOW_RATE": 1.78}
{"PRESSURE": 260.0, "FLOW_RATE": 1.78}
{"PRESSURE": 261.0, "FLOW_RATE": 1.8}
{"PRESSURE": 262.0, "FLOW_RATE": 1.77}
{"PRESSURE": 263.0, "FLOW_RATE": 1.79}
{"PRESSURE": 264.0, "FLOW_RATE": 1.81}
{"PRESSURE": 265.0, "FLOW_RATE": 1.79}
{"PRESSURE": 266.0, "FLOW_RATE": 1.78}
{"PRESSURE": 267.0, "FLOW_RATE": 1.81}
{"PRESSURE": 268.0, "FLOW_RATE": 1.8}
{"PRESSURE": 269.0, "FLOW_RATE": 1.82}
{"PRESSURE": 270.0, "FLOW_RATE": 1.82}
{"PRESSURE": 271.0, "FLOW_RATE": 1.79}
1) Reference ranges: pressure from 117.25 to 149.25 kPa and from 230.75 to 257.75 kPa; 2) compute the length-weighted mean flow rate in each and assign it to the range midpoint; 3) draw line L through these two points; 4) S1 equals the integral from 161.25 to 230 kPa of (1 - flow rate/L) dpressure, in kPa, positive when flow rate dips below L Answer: 5.4 kPa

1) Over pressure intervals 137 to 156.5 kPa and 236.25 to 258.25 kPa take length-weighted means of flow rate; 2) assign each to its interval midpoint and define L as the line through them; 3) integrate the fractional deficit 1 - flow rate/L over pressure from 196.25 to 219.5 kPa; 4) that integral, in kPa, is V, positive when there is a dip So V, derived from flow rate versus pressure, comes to 4.6 kPa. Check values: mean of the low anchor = 1.77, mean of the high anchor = 1.73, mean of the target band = 1.4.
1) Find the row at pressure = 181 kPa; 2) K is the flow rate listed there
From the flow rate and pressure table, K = 1.88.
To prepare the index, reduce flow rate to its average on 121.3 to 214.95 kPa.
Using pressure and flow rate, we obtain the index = 1.74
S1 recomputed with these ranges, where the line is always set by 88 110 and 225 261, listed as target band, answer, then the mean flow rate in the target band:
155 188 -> -3.5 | 1.85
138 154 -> -0.7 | 1.77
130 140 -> -0.2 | 1.75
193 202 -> -0.8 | 1.79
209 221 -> 4.2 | 1.05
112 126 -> -0.1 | 1.73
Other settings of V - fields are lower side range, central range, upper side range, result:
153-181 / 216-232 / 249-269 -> 6.66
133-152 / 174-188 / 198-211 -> -1.89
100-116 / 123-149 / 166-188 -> 0.46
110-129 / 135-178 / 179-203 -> -0.58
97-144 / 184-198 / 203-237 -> -4.57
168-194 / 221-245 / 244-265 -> 5.39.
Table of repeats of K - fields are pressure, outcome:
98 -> 1.78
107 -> 1.7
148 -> 1.78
